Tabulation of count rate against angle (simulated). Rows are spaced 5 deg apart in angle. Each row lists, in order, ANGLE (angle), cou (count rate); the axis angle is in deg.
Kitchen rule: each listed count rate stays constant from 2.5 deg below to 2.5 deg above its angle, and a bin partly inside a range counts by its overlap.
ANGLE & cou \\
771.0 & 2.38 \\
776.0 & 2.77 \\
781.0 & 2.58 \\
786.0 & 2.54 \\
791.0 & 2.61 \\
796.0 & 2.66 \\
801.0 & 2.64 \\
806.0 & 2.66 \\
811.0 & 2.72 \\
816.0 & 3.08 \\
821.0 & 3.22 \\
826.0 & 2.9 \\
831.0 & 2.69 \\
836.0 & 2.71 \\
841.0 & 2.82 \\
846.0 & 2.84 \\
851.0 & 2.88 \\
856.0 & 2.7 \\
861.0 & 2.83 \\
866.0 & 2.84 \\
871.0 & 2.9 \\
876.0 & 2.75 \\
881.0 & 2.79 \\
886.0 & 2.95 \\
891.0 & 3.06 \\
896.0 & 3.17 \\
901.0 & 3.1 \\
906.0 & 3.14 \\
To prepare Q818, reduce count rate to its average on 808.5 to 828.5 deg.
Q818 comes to 2.98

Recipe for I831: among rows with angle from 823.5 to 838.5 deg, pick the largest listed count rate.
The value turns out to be 2.9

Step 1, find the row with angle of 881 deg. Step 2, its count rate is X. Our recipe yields 2.79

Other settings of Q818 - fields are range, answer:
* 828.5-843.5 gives 2.74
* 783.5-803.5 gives 2.61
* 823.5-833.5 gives 2.79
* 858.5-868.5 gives 2.83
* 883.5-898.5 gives 3.06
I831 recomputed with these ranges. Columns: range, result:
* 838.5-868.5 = 2.88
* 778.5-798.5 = 2.66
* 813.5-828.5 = 3.22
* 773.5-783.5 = 2.77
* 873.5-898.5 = 3.17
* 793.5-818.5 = 3.08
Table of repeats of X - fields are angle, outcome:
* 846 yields 2.84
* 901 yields 3.1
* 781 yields 2.58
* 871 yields 2.9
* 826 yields 2.9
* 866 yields 2.84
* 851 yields 2.88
